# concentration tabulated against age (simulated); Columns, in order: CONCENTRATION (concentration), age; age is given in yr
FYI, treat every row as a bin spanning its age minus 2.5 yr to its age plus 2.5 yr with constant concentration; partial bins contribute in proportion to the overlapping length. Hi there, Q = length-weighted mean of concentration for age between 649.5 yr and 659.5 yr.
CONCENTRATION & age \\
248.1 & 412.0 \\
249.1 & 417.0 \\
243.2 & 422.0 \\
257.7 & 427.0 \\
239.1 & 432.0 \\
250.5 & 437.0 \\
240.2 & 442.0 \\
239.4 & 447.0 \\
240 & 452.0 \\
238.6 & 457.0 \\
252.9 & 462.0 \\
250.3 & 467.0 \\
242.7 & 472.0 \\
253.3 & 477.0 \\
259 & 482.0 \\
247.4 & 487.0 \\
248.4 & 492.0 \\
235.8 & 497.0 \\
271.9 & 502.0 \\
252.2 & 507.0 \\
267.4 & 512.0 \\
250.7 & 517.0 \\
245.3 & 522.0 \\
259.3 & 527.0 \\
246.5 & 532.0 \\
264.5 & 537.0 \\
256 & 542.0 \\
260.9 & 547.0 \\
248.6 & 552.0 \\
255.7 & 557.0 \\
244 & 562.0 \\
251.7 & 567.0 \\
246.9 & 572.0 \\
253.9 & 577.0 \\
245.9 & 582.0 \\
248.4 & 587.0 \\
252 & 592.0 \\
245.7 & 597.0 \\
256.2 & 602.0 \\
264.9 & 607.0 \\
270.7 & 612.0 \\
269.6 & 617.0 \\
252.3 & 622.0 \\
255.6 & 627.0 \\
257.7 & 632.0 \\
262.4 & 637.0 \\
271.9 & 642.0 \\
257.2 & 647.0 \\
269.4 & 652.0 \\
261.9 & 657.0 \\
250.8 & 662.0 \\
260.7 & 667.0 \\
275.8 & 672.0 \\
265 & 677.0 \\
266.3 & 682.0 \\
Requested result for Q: 266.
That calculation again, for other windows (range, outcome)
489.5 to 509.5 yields 252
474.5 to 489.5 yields 253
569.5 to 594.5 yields 249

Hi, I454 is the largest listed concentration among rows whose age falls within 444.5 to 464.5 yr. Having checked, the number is 252.9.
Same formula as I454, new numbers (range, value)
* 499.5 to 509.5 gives 271.9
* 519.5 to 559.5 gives 264.5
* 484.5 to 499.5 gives 248.4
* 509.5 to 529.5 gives 267.4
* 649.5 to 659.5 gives 269.4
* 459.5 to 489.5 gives 259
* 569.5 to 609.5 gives 264.9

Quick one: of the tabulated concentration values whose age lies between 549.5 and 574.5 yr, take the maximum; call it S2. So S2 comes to 255.7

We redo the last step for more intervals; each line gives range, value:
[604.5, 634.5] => 270.7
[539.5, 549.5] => 260.9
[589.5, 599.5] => 252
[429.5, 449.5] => 250.5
